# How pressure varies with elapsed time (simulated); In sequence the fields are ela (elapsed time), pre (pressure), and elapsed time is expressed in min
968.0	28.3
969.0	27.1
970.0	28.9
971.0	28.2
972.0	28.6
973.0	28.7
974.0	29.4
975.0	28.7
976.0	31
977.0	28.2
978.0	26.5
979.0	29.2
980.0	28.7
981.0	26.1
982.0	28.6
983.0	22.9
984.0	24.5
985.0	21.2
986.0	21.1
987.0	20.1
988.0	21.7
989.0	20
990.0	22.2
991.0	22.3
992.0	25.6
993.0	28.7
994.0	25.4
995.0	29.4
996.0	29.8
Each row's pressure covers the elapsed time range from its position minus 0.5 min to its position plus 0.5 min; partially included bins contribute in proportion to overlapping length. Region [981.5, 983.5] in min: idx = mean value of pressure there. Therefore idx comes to 25.8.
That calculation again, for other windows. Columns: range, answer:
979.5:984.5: 26.2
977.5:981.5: 27.6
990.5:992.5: 24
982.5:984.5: 23.7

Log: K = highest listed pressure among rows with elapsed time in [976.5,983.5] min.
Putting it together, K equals 29.2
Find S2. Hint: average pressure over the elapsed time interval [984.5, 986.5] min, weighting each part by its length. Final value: 21.1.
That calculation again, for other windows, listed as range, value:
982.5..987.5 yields 22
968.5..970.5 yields 28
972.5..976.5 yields 29.4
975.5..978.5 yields 28.6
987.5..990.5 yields 21.3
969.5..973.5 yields 28.6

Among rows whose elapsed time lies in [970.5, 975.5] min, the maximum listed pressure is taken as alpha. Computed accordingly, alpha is 29.4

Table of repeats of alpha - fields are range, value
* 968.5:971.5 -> 28.9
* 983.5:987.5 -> 24.5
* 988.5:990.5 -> 22.2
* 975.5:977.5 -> 31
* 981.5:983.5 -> 28.6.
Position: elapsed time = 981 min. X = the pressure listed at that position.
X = 26.1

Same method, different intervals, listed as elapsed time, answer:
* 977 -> 28.2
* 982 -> 28.6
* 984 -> 24.5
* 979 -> 29.2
